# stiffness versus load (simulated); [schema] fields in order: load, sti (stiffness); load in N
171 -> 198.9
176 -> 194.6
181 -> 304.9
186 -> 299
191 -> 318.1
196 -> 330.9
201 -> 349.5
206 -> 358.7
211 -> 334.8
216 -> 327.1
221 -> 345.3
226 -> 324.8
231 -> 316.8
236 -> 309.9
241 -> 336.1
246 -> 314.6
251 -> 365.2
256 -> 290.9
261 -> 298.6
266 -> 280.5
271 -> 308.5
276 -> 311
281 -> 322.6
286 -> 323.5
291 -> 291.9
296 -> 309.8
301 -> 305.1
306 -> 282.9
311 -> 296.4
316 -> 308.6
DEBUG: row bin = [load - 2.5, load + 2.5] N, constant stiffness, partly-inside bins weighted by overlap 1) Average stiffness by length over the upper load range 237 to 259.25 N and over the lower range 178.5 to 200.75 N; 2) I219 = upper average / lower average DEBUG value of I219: 1.0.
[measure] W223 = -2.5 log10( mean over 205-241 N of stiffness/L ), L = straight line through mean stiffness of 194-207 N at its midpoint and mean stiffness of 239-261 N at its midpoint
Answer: 0.02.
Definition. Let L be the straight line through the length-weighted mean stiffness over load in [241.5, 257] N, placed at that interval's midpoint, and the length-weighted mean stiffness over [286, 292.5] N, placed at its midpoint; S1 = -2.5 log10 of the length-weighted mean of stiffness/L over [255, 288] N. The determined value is 0.03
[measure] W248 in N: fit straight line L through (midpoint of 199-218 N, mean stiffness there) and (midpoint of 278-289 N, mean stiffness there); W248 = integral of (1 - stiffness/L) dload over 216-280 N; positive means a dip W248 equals 2.71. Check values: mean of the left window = 343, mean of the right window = 321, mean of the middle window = 317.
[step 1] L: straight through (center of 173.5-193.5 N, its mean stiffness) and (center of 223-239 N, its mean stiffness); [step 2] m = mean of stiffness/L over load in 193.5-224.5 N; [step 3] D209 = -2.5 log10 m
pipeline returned -0.14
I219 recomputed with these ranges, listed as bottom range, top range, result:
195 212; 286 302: 0.88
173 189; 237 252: 1.25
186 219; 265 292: 0.92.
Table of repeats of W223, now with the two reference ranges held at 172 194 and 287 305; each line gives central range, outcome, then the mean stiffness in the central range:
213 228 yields -0.17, 333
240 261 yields -0.11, 323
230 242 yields -0.11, 320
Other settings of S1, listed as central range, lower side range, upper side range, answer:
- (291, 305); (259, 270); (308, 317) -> -0.015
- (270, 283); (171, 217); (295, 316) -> -0.048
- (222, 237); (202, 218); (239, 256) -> 0.052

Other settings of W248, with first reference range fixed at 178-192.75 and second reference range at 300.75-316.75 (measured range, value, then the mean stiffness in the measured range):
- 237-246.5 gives -0.8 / 325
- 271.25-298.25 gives -1.3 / 312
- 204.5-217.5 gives -1.6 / 340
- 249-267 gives -0.6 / 310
